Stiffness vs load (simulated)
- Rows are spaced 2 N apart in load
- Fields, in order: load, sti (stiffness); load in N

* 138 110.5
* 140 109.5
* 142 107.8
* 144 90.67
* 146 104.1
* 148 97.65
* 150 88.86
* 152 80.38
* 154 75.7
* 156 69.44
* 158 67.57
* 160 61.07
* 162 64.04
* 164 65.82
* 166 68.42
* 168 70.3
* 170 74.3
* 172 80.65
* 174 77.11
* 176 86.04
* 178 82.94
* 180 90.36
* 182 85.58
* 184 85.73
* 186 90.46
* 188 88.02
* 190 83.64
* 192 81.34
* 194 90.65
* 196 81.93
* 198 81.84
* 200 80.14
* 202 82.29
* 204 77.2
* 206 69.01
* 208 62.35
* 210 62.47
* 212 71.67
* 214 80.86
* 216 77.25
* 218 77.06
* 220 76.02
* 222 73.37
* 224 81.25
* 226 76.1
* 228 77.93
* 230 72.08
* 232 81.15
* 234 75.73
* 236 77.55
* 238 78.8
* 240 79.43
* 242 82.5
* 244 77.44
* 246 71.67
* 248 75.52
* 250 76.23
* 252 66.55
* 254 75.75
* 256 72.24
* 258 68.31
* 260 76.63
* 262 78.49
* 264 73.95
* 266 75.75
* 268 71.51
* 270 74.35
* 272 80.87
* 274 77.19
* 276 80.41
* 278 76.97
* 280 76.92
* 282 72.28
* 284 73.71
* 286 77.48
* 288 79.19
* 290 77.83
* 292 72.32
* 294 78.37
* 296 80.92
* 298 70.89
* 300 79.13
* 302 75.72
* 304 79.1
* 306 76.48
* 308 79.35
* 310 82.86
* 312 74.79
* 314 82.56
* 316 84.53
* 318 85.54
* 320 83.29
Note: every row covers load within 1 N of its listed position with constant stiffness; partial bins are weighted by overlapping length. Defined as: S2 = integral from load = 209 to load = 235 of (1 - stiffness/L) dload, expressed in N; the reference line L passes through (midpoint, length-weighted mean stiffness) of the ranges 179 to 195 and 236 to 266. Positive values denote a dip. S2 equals 1.6 N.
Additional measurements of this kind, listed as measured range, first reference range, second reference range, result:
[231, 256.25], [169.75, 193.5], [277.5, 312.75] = 1.2 N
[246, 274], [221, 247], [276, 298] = 0.9 N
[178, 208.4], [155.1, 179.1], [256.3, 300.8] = -3.8 N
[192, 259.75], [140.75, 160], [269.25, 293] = 3.7 N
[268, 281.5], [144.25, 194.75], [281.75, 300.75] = 0.0 N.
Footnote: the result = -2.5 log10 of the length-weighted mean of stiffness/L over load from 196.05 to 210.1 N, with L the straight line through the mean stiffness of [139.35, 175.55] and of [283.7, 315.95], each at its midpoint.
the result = 0.07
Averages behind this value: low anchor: 80.5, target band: 74.9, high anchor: 77.8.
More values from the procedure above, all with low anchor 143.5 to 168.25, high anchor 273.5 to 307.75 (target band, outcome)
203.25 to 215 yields 0.10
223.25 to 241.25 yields -0.01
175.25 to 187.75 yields -0.13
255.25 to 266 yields 0.04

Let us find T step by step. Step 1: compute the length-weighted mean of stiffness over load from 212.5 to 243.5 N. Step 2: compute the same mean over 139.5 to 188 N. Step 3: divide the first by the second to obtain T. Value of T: 0.95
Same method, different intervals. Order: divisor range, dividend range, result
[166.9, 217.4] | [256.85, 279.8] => 0.95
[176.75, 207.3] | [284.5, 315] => 0.93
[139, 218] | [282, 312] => 0.96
